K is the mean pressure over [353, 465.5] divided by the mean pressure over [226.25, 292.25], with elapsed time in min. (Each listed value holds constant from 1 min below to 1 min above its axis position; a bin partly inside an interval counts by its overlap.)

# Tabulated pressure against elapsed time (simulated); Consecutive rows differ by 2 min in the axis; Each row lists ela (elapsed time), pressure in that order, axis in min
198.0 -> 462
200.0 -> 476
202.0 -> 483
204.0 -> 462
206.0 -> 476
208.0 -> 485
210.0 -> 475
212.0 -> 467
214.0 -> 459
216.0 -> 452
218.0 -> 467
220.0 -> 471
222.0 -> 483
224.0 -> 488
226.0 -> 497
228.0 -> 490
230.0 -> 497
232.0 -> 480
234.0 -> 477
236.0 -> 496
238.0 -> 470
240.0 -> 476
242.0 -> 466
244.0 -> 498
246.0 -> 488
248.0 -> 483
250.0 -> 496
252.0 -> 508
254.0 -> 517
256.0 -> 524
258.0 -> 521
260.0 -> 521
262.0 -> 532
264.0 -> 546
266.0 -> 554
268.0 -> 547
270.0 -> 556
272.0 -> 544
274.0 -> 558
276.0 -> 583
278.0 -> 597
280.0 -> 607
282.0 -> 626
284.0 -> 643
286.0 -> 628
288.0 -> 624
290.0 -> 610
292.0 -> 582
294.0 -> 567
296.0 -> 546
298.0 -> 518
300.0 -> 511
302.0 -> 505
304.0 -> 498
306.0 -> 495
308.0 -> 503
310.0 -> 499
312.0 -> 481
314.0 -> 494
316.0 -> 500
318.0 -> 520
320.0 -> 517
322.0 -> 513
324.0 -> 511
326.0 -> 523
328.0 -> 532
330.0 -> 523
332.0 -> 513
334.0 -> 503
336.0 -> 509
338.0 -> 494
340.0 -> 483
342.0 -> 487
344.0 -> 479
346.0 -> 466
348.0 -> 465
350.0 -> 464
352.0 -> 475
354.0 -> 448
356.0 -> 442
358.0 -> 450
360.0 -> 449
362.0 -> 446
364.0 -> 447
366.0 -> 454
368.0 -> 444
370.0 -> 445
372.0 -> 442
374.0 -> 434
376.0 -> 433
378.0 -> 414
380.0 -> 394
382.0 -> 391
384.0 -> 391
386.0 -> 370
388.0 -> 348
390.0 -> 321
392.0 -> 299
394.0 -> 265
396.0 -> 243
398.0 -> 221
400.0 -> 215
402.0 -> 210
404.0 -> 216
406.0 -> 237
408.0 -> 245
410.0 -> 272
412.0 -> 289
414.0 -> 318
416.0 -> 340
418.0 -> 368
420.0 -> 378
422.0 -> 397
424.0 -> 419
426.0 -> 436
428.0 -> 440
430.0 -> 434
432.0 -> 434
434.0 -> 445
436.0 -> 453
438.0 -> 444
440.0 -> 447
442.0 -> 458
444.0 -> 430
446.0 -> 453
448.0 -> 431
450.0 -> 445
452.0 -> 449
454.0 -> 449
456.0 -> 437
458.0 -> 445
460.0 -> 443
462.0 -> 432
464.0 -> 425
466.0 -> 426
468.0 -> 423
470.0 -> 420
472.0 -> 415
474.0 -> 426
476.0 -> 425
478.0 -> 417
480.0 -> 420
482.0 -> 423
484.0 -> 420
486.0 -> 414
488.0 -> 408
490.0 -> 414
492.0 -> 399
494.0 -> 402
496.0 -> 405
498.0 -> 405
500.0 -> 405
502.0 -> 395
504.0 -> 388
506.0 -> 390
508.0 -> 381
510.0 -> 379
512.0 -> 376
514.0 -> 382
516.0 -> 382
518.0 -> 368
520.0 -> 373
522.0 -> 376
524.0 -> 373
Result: 0.72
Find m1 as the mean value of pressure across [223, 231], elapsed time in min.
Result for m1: 493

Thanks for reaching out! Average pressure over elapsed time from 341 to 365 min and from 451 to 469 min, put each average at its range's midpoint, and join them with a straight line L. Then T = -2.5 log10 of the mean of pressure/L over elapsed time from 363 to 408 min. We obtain 0.30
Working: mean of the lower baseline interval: 460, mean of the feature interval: 345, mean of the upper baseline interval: 437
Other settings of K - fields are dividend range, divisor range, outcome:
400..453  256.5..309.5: 0.68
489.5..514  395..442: 1.14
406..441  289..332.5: 0.73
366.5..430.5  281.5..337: 0.65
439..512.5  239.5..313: 0.78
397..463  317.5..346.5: 0.75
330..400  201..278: 0.84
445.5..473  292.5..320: 0.85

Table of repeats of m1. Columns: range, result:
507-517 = 380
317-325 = 515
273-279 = 579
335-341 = 495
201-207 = 474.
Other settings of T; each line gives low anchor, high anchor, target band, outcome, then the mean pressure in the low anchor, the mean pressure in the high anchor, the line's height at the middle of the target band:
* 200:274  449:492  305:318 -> -0.05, 496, 427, 474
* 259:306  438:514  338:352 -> 0.09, 564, 419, 517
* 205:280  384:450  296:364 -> -0.15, 505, 354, 430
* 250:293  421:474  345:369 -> 0.11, 566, 436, 503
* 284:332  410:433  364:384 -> 0.04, 532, 382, 445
